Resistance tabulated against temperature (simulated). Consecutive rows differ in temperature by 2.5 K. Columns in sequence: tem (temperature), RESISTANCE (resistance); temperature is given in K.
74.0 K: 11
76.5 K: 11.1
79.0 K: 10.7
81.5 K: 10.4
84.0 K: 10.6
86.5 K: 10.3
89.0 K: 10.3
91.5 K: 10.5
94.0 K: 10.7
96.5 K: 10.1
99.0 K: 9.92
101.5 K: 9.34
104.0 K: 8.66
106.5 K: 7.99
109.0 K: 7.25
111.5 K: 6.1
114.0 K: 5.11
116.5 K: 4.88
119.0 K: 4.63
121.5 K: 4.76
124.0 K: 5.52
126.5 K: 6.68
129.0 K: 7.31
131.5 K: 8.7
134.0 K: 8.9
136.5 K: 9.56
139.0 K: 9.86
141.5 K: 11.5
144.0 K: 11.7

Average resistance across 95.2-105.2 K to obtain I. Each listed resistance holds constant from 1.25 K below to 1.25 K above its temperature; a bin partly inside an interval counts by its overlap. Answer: 9.52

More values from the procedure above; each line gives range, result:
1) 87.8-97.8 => 10.4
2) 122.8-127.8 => 6.12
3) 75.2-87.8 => 10.6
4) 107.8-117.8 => 5.82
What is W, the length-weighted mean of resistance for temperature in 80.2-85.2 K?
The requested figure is 10.5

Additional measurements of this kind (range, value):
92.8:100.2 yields 10.2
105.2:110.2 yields 7.63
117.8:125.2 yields 4.97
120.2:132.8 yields 6.6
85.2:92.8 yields 10.4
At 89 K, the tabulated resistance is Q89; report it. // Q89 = 10.3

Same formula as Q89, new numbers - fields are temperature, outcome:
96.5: 10.1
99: 9.92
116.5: 4.88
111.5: 6.1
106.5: 7.99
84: 10.6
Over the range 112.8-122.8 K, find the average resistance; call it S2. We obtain 4.85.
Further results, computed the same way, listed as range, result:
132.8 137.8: 9.24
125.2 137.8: 8.23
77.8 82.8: 10.5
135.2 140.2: 9.7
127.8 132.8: 8.02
